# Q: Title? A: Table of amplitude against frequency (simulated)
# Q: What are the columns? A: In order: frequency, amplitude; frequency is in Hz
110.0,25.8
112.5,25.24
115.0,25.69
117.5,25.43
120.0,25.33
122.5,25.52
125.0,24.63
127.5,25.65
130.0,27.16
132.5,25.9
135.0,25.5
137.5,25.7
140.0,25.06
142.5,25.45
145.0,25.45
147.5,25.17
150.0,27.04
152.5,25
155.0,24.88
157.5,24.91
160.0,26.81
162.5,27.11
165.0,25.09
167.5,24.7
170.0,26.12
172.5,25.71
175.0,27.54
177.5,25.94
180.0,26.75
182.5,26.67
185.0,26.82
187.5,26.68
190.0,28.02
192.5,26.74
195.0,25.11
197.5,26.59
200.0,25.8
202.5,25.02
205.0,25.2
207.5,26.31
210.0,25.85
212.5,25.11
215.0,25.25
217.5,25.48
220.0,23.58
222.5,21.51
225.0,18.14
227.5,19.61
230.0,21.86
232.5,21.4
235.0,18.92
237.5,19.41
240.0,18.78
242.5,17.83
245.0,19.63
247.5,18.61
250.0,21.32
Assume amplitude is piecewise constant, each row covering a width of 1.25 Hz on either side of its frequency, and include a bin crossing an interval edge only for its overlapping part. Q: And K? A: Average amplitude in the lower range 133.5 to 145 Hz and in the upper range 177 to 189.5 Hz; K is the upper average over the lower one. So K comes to 1.05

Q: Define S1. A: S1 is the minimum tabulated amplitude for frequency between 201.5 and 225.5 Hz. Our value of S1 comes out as 18.14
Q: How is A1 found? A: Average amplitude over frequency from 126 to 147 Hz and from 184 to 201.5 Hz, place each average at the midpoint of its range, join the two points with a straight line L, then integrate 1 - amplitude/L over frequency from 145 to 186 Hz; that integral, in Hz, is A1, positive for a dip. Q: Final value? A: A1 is 0.20 Hz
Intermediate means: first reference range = 25.7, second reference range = 26.5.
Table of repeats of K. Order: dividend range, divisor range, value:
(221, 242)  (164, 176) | 0.77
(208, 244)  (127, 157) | 0.85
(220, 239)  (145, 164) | 0.79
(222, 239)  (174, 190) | 0.75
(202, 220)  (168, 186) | 0.96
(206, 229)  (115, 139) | 0.91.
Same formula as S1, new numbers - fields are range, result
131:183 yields 24.7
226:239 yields 18.92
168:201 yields 25.11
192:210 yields 25.02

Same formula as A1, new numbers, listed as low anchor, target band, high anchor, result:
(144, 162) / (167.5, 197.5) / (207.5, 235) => -2.55 Hz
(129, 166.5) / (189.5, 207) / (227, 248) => -2.92 Hz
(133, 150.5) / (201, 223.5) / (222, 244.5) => -4.11 Hz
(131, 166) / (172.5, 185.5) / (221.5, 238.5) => -1.69 Hz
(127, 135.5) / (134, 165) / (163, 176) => 0.43 Hz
